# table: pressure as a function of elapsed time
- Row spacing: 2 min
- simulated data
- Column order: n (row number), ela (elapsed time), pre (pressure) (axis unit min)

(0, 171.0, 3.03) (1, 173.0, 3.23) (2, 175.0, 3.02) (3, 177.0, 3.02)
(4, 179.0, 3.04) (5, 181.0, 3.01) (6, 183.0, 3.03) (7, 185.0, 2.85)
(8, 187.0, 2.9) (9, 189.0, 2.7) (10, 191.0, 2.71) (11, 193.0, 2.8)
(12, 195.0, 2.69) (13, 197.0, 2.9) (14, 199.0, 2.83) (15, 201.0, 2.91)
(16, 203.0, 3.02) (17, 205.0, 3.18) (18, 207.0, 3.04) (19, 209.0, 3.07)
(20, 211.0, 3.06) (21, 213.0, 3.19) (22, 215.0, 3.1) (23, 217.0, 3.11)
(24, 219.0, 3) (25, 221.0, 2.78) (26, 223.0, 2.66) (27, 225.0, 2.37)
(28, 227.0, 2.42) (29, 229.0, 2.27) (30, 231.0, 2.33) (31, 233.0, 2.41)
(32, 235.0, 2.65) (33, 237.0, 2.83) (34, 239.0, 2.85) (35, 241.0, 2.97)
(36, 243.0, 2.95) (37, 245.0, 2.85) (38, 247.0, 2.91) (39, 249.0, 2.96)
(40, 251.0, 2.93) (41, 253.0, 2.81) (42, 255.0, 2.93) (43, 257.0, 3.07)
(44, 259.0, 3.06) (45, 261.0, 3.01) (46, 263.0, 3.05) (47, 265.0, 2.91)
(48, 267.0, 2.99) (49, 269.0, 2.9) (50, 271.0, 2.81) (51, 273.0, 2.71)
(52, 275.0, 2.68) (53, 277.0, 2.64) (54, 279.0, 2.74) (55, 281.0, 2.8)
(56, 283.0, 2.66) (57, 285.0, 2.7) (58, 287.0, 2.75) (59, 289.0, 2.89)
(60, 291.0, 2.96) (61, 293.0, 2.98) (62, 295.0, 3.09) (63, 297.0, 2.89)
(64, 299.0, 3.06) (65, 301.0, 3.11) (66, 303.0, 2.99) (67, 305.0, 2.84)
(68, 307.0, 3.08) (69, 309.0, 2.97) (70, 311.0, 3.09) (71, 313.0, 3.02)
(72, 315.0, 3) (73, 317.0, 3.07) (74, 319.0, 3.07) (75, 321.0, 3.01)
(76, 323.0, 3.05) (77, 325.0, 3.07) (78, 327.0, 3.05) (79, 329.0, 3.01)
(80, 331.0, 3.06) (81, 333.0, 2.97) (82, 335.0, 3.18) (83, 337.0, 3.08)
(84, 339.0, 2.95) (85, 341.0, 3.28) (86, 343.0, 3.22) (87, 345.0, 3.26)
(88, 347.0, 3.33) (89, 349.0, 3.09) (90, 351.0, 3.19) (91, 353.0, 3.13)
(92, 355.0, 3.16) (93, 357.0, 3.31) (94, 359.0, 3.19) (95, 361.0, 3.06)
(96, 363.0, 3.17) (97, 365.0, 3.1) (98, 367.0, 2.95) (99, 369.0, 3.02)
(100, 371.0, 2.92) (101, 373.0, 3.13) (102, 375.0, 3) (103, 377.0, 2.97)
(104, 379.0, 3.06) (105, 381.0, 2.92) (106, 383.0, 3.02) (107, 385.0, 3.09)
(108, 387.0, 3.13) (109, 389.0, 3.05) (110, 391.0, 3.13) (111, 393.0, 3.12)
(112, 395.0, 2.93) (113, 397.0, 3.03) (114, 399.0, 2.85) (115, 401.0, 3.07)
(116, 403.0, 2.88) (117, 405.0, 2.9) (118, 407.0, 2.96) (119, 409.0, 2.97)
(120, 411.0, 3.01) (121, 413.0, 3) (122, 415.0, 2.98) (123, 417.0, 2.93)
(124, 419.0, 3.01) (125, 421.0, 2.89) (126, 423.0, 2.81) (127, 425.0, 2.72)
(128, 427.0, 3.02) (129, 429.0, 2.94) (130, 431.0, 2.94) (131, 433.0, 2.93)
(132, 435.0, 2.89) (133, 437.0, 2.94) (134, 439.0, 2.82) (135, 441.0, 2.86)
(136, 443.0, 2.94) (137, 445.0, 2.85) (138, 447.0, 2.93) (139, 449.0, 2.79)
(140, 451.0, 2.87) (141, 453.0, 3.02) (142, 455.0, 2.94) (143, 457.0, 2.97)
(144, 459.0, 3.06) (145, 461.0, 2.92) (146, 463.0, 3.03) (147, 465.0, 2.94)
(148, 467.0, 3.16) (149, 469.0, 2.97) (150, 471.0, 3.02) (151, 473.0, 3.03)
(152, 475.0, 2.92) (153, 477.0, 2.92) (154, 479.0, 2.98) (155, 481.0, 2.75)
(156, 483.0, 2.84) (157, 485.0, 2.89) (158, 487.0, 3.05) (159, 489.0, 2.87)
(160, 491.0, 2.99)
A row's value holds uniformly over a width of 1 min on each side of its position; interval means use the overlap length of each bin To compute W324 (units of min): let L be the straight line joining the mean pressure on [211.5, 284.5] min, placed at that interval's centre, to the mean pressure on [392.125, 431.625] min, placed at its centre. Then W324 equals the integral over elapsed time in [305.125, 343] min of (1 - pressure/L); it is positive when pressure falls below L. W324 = -2.4 min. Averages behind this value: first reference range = 2.82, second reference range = 2.95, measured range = 3.06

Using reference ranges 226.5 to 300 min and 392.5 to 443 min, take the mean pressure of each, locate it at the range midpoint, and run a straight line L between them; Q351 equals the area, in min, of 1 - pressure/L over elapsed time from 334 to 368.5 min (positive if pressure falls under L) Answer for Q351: -3.2 min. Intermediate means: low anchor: 2.82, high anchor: 2.93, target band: 3.15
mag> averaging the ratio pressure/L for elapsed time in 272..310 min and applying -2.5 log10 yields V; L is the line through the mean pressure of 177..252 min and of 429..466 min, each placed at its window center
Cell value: 0.00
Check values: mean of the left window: 2.85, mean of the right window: 2.92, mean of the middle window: 2.87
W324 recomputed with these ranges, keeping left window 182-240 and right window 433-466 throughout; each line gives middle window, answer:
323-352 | -2.5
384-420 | -1.2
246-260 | -0.6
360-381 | -1.1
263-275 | -0.1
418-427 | 0.1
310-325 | -1.0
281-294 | 0.1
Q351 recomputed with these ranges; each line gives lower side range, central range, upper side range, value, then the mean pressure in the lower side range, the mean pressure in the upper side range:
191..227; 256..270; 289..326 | -0.16 min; 2.9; 3.02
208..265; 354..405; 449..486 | -2.39 min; 2.84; 2.95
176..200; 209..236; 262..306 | 1.32 min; 2.87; 2.87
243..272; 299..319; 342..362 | 0.36 min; 2.94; 3.19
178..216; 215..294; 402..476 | 3.76 min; 2.95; 2.94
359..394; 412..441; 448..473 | 0.90 min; 3.05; 2.98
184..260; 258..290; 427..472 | 0.40 min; 2.84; 2.94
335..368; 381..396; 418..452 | -0.09 min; 3.16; 2.89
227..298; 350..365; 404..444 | -1.49 min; 2.82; 2.92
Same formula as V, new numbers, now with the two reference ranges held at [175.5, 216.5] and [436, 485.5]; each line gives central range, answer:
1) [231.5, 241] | 0.10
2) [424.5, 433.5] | 0.01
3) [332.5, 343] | -0.06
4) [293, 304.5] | -0.02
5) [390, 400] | -0.03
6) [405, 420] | -0.01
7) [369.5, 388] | -0.03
